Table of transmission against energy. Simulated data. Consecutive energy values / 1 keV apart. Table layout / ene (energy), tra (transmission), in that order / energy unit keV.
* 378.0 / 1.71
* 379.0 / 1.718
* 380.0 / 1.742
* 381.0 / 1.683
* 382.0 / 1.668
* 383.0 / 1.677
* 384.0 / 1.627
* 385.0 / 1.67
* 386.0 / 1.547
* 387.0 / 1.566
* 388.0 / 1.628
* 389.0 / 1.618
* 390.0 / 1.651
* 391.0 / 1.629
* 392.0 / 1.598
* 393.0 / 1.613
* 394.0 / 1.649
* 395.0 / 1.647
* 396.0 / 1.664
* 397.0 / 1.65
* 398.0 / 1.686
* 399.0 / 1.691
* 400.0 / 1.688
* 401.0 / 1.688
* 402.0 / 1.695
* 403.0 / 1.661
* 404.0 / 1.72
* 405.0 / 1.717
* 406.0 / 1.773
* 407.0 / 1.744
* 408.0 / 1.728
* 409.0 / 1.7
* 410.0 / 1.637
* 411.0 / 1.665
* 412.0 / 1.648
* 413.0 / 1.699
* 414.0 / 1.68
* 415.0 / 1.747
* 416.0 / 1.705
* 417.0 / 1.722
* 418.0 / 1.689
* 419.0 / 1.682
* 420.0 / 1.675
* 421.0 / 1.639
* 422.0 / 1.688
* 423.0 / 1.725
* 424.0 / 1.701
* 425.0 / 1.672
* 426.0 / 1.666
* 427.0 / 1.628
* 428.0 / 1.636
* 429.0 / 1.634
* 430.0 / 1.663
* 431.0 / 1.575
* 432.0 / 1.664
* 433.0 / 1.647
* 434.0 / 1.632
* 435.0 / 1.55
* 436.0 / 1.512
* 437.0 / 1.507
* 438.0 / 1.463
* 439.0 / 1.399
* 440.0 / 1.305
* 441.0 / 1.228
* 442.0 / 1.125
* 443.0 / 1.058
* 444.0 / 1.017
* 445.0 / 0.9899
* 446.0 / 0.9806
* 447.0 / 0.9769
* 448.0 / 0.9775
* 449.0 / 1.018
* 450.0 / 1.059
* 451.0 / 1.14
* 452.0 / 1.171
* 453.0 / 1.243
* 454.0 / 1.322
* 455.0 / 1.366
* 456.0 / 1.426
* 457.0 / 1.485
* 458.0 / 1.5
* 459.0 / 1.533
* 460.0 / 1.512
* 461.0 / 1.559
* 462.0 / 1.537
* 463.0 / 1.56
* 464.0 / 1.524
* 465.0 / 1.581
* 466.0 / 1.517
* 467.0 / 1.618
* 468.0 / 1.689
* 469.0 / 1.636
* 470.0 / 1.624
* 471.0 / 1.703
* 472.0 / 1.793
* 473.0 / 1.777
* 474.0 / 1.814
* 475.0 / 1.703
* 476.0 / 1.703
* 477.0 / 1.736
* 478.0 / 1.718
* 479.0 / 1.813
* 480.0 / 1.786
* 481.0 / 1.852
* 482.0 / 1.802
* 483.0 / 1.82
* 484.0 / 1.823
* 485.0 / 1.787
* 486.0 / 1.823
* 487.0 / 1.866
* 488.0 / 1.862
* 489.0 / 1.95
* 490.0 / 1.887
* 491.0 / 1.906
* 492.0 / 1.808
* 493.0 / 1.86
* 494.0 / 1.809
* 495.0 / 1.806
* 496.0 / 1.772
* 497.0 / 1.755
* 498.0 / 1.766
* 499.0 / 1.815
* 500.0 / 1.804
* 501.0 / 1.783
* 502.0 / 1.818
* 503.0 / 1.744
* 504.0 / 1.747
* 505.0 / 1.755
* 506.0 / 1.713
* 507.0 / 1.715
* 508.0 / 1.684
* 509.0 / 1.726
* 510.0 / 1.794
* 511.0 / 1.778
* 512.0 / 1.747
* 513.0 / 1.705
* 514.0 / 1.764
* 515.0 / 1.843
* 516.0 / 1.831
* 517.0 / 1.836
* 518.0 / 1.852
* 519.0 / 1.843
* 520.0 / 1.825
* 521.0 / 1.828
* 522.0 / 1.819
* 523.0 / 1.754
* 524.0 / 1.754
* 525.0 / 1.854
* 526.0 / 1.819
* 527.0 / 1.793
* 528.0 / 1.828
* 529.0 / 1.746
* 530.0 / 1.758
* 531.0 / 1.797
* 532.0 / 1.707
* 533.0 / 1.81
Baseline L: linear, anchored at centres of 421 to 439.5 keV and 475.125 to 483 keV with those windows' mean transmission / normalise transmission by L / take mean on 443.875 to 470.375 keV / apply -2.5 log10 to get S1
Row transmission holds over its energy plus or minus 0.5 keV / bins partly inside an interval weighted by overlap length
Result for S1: 0.25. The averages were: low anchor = 1.61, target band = 1.36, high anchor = 1.77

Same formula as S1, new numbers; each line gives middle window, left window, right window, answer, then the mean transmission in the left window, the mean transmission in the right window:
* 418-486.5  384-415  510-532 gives 0.132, 1.67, 1.8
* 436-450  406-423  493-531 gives 0.422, 1.69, 1.78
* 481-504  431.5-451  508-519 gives -0.118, 1.27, 1.79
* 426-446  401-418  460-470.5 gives 0.155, 1.7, 1.58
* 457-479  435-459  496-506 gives -0.131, 1.24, 1.77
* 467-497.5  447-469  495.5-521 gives -0.135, 1.39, 1.78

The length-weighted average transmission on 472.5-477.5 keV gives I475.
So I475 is 1.75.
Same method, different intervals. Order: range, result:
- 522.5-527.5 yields 1.79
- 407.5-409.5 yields 1.71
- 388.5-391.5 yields 1.63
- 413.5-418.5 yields 1.71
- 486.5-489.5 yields 1.89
